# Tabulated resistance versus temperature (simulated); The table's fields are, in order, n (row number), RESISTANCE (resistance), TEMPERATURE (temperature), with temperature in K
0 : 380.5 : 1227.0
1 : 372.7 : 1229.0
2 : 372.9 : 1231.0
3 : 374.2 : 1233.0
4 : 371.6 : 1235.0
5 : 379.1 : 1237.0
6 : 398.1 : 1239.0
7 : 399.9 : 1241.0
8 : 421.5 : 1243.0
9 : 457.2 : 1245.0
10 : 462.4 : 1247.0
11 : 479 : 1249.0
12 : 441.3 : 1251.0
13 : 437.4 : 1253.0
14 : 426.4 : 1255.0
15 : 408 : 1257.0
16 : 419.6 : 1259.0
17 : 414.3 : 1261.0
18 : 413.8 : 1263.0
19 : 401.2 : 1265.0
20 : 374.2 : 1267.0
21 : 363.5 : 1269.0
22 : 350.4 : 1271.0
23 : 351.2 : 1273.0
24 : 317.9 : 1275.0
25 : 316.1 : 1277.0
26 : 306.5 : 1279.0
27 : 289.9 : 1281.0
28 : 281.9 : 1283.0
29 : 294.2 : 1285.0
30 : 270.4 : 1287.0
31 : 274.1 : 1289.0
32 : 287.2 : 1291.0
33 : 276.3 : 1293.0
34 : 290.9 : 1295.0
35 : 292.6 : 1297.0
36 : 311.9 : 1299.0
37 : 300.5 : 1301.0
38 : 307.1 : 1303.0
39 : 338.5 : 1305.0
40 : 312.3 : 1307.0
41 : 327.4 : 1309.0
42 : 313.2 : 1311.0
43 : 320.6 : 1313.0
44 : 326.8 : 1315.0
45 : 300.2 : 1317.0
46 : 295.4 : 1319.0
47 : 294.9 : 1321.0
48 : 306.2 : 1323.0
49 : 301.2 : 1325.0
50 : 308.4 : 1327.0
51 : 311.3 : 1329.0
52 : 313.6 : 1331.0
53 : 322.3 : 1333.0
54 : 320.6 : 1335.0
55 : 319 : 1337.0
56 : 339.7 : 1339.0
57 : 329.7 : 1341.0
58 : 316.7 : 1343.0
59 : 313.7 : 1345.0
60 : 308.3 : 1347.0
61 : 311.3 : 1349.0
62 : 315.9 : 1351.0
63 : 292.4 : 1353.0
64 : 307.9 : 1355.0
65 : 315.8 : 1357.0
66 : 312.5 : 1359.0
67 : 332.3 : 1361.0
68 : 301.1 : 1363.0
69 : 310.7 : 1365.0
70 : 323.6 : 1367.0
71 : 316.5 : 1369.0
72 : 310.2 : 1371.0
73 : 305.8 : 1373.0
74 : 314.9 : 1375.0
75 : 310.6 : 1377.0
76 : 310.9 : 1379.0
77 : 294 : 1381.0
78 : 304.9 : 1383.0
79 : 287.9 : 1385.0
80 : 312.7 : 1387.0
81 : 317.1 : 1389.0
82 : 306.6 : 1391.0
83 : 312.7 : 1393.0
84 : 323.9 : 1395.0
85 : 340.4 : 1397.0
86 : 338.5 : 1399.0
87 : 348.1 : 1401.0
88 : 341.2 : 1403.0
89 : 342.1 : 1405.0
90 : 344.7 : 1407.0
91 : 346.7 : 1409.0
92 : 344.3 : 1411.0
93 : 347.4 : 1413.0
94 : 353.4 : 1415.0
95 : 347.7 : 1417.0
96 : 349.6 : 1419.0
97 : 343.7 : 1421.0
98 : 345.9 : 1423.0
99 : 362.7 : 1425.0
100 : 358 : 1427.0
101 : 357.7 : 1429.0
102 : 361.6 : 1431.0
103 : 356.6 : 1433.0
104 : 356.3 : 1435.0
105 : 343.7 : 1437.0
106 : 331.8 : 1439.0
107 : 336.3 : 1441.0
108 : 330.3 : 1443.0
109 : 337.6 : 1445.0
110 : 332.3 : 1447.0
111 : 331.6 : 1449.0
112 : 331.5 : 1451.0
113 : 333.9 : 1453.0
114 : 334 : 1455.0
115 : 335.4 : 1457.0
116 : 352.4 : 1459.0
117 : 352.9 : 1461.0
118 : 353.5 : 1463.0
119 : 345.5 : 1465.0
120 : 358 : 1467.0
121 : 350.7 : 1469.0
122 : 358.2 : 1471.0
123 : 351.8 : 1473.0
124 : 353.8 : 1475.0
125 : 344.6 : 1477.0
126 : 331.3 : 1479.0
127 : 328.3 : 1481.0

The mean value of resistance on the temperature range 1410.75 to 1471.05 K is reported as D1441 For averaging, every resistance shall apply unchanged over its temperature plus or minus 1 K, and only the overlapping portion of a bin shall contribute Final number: 346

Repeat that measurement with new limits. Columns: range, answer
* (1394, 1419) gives 343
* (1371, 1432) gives 332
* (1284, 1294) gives 280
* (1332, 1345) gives 324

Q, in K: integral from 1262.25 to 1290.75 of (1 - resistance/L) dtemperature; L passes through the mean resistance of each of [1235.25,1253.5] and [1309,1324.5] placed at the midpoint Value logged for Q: 3.7 K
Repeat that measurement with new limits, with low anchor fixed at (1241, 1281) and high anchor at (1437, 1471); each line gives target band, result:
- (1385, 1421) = 2.0 K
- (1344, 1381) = 5.6 K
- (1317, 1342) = 4.2 K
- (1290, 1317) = 5.3 K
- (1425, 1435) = -0.3 K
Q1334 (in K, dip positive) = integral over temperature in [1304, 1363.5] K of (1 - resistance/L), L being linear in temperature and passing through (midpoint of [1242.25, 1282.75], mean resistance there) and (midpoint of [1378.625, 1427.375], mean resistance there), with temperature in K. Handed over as 7.7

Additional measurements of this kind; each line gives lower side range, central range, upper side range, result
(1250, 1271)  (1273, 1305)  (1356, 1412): 7.4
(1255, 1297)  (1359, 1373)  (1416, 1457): 1.1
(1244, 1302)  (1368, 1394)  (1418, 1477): 3.1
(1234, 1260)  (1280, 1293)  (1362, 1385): 3.5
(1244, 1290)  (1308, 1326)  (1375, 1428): 2.4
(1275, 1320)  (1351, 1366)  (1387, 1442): 0.6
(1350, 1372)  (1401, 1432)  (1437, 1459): -2.2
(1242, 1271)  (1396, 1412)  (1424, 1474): 0.9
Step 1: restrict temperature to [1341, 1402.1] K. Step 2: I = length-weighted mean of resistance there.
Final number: 314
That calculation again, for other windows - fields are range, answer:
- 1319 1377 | 313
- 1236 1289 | 378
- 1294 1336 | 310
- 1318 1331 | 304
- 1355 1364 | 315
